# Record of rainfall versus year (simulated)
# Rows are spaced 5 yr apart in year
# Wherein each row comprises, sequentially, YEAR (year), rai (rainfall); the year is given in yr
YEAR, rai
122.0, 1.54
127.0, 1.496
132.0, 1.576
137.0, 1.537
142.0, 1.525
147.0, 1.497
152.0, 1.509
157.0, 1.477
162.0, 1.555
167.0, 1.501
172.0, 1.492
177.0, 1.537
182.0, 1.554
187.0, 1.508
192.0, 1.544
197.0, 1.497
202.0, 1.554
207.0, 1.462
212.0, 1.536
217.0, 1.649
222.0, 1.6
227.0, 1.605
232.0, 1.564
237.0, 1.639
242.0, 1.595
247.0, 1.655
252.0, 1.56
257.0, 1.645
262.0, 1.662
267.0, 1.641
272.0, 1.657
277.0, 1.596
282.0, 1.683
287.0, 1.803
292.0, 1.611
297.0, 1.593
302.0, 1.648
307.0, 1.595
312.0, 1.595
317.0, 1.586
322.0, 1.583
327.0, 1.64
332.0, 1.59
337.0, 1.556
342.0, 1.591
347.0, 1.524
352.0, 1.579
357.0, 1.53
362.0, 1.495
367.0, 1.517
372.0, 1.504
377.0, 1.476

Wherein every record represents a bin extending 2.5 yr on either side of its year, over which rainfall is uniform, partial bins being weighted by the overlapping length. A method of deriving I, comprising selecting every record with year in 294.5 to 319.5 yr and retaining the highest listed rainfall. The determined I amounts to 1.648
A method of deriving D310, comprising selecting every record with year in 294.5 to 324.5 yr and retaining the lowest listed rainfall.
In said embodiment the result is 1.583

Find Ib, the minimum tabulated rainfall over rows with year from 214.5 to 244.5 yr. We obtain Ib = 1.564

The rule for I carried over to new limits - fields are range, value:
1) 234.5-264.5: 1.662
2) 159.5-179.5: 1.555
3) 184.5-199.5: 1.544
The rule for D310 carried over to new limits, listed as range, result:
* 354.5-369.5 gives 1.495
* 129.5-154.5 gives 1.497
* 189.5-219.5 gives 1.462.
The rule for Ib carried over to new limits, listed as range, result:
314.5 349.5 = 1.524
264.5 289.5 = 1.596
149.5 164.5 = 1.477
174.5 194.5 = 1.508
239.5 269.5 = 1.56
